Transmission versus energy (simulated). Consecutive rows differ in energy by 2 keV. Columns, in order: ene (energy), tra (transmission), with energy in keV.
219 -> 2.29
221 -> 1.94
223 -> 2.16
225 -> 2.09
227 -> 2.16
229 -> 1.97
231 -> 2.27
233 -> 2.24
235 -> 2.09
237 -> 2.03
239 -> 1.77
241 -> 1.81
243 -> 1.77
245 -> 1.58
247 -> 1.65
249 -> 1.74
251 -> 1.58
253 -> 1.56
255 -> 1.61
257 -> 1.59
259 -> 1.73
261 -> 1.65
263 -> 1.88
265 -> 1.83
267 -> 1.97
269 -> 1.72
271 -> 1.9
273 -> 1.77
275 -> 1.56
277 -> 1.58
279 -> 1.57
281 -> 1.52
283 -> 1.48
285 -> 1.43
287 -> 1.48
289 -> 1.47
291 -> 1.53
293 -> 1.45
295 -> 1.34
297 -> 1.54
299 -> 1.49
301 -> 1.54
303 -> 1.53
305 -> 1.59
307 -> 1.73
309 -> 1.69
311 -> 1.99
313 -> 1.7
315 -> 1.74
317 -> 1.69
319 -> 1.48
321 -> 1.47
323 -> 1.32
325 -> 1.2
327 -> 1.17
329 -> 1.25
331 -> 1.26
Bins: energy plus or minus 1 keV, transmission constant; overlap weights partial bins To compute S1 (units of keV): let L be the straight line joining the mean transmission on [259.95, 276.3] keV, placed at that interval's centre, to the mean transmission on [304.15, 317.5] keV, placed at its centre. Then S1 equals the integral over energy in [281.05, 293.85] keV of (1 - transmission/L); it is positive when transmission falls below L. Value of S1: 2.06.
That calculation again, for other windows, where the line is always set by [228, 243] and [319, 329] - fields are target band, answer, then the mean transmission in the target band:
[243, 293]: 3.08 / 1.64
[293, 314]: -2.06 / 1.61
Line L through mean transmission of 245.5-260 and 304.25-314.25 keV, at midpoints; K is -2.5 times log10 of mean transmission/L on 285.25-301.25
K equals 0.16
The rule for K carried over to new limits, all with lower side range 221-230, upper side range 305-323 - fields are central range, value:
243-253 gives 0.20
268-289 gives 0.15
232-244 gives 0.04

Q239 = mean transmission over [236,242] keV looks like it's 1.87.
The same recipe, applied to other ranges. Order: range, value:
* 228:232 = 2.12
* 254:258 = 1.6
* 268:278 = 1.71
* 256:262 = 1.66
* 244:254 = 1.62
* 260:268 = 1.83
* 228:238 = 2.12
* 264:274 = 1.84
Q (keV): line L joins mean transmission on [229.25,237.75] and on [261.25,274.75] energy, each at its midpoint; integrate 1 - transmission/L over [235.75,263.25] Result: 3.91 keV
